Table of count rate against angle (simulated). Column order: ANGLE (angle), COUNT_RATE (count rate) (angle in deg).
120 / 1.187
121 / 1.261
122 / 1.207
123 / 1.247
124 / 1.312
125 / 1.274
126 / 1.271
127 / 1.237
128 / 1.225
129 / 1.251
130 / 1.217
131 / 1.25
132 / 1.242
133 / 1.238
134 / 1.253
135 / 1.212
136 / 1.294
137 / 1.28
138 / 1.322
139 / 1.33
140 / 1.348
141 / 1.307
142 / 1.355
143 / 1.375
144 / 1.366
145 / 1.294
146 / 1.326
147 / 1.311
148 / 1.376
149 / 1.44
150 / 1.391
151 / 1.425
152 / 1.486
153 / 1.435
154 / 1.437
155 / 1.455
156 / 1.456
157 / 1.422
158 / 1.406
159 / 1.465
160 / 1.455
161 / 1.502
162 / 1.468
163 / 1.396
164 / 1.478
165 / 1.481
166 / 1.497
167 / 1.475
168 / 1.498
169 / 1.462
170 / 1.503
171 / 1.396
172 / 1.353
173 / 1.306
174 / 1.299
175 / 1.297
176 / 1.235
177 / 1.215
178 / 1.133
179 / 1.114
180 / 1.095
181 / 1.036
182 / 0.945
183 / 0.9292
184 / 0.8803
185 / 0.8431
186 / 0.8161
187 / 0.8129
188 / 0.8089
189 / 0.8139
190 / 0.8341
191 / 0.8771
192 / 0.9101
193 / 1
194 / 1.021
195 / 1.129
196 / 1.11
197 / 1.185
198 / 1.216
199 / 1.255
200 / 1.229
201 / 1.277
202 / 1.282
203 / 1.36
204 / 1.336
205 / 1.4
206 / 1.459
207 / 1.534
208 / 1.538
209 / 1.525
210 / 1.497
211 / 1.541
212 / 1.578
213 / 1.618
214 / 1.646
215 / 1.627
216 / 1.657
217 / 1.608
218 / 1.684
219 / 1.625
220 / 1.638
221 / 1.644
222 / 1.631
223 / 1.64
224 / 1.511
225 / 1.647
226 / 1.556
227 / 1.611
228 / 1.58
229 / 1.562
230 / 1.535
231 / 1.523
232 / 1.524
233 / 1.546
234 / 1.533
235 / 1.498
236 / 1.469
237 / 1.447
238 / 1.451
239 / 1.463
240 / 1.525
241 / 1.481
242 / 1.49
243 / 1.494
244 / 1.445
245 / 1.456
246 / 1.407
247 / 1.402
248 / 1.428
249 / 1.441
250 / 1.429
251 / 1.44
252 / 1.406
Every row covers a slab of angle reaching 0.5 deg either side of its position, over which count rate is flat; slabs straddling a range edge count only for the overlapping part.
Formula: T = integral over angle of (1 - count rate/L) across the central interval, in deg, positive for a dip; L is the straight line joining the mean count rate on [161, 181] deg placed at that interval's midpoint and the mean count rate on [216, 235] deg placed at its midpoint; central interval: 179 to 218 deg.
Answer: 6.8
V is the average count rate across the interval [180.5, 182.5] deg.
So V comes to 0.99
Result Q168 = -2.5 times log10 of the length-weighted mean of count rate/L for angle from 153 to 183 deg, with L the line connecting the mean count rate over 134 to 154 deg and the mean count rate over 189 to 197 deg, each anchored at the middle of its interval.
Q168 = -0.15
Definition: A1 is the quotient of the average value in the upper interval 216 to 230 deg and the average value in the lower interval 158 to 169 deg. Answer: 1.10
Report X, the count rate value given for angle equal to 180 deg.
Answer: 1.095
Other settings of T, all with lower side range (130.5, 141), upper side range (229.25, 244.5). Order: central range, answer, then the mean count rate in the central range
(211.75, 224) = -1.47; 1.63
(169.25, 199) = 6.49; 1.08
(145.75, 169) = -2.02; 1.44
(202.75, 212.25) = -0.29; 1.48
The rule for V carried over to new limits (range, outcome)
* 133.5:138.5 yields 1.27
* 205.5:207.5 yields 1.5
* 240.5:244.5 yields 1.48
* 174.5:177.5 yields 1.25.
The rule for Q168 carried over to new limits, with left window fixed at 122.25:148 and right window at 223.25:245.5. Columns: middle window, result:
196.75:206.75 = 0.11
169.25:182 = 0.12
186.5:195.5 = 0.48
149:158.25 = -0.08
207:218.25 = -0.09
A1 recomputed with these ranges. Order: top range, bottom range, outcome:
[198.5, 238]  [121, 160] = 1.14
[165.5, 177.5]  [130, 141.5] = 1.08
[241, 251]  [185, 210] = 1.25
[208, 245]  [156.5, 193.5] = 1.29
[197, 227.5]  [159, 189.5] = 1.23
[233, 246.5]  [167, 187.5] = 1.27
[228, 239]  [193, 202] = 1.29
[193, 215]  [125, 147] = 1.06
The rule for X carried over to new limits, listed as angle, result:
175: 1.297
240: 1.525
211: 1.541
